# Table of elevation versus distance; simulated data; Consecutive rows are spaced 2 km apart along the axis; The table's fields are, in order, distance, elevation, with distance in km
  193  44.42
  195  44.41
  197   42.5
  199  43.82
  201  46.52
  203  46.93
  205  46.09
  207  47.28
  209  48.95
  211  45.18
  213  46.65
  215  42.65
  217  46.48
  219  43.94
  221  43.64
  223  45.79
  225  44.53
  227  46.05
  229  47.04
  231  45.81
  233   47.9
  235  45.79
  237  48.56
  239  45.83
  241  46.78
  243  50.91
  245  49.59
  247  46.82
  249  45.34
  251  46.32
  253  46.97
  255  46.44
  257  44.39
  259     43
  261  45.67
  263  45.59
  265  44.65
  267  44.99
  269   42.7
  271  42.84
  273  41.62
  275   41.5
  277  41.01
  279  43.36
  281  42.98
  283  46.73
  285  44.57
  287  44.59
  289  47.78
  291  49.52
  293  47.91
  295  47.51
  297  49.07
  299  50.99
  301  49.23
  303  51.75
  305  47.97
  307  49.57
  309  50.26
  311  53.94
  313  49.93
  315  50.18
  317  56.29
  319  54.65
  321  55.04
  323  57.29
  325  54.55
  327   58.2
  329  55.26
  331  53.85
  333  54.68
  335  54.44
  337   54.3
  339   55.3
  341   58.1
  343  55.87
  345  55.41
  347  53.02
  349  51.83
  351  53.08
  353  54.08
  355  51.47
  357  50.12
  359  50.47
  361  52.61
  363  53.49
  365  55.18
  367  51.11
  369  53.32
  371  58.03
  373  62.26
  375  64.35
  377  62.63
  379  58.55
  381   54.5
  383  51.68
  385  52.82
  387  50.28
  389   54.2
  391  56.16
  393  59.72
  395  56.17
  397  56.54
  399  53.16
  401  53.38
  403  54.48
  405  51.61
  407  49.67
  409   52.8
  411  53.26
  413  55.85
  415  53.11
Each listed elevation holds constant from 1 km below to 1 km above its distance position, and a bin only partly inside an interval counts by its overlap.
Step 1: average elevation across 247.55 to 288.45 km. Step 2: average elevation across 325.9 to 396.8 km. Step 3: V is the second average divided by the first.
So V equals 1.24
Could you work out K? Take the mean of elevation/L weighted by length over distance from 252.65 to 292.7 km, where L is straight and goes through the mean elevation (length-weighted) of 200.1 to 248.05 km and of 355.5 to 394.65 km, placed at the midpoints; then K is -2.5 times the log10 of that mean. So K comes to 0.11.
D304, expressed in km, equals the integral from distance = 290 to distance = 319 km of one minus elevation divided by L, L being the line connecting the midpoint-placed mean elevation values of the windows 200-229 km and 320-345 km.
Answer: 1.5 km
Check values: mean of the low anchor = 45.8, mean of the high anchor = 55.6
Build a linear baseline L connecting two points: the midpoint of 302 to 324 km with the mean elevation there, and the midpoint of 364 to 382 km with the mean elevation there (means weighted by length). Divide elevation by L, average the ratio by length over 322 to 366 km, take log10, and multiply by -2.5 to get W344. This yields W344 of 0.019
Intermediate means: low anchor 52.4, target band 54.2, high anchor 57.8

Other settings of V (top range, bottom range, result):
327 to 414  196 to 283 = 1.20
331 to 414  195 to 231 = 1.20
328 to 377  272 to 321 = 1.14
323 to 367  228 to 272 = 1.17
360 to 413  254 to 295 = 1.23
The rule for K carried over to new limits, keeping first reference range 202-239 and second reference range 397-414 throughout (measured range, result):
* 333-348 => -0.09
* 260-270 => 0.07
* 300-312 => -0.02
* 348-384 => -0.07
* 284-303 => 0.02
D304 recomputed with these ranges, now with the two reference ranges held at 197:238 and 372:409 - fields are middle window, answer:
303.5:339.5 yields -1.3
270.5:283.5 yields 1.7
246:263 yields 0.8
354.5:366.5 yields 0.4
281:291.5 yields 0.8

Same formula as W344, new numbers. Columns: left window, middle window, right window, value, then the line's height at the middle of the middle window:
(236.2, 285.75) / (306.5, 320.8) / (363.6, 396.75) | -0.05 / 50.1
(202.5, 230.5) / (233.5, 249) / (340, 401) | -0.01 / 47.3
